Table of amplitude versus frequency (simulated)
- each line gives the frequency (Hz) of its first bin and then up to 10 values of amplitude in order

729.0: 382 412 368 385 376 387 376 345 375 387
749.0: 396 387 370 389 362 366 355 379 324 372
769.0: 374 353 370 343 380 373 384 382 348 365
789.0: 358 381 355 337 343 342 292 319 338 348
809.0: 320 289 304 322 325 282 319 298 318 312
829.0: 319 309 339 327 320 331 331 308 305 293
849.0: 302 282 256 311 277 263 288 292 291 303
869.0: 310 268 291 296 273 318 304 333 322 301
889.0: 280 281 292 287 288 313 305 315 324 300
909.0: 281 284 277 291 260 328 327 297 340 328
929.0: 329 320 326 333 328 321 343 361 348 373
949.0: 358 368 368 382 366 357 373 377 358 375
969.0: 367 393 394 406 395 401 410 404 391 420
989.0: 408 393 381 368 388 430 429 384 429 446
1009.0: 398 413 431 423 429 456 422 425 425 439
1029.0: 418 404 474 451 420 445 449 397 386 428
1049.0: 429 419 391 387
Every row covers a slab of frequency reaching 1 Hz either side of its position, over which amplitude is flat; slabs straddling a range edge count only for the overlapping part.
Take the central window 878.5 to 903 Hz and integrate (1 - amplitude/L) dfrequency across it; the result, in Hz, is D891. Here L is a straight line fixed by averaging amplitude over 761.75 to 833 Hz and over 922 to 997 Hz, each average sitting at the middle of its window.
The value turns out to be 3.65 Hz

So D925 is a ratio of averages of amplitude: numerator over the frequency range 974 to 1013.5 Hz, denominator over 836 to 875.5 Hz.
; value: 1.37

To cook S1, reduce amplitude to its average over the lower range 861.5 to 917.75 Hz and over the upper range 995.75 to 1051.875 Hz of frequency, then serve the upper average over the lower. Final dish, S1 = 1.4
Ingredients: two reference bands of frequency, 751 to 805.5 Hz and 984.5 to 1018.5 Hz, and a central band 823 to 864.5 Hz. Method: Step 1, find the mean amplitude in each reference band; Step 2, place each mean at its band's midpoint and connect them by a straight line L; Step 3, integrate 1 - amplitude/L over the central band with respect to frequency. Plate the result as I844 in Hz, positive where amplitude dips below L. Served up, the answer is 7.73 Hz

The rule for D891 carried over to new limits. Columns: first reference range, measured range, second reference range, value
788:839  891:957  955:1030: 9.1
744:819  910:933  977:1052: 4.9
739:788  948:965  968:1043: 1.6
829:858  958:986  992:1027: 0.5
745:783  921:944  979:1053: 4.2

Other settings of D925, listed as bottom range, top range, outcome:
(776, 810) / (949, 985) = 1.09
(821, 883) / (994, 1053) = 1.40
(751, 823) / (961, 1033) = 1.17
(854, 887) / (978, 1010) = 1.37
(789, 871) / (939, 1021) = 1.25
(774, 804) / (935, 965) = 1.01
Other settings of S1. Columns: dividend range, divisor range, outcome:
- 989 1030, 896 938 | 1.35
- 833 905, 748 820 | 0.85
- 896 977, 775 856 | 1.03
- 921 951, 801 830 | 1.07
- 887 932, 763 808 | 0.85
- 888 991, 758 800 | 0.95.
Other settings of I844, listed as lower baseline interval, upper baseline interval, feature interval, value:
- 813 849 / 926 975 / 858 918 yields 7.2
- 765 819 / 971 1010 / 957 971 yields 0.9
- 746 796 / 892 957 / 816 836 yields 2.1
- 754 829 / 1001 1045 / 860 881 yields 4.4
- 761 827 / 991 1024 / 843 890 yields 9.3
